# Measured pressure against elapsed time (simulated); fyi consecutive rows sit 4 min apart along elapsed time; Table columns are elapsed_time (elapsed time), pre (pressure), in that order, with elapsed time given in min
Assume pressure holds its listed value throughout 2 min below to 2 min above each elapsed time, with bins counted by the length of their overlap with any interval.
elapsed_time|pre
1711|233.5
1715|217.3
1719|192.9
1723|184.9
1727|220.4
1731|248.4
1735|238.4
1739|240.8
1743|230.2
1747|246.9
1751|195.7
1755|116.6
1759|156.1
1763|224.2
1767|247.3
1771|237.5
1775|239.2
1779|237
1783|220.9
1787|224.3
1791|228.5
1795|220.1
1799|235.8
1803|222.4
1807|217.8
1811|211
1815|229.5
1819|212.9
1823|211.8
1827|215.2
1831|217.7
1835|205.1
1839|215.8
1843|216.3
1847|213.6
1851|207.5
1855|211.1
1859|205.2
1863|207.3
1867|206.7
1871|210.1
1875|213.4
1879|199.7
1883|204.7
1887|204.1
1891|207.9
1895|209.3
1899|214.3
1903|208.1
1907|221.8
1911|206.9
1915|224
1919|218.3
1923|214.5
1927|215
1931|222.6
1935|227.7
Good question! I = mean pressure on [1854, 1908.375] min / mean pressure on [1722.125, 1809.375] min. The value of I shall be 0.9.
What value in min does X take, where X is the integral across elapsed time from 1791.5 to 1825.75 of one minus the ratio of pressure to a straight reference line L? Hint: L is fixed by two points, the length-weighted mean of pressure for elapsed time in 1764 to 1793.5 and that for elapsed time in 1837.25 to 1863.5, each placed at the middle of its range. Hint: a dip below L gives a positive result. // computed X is 0.5 min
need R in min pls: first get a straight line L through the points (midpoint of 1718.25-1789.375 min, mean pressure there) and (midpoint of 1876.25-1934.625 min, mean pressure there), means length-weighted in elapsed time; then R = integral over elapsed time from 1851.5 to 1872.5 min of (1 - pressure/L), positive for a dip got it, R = 0.6 min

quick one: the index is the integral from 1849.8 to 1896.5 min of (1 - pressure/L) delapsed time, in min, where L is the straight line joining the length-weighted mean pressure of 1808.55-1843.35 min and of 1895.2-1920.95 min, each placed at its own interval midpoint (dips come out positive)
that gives 1.7 min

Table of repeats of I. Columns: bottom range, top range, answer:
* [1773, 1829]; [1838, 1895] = 0.93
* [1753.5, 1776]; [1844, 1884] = 1.02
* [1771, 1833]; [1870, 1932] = 0.95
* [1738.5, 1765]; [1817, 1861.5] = 1.06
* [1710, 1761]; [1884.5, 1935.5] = 1.03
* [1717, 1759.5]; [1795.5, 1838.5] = 1.05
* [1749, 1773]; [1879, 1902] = 1.06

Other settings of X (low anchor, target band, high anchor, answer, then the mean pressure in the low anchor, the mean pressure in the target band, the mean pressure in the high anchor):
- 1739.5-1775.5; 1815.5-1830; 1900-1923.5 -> -0.18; 210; 215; 216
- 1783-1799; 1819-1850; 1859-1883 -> 0.28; 225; 213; 207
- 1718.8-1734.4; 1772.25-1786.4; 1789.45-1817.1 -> -0.68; 216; 232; 223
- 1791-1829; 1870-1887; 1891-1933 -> 0.81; 220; 206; 215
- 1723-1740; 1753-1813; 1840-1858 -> 1.71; 231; 216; 212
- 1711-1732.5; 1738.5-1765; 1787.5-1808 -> 2.30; 214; 199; 225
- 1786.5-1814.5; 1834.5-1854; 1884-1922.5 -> 0.58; 223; 212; 213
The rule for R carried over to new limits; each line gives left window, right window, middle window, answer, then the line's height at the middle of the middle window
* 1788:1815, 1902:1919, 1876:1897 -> 1.16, 218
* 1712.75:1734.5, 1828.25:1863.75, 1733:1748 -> -1.70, 214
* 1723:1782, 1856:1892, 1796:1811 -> -0.66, 214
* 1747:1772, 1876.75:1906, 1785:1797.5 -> -1.49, 201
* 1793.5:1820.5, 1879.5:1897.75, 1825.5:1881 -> 0.68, 213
